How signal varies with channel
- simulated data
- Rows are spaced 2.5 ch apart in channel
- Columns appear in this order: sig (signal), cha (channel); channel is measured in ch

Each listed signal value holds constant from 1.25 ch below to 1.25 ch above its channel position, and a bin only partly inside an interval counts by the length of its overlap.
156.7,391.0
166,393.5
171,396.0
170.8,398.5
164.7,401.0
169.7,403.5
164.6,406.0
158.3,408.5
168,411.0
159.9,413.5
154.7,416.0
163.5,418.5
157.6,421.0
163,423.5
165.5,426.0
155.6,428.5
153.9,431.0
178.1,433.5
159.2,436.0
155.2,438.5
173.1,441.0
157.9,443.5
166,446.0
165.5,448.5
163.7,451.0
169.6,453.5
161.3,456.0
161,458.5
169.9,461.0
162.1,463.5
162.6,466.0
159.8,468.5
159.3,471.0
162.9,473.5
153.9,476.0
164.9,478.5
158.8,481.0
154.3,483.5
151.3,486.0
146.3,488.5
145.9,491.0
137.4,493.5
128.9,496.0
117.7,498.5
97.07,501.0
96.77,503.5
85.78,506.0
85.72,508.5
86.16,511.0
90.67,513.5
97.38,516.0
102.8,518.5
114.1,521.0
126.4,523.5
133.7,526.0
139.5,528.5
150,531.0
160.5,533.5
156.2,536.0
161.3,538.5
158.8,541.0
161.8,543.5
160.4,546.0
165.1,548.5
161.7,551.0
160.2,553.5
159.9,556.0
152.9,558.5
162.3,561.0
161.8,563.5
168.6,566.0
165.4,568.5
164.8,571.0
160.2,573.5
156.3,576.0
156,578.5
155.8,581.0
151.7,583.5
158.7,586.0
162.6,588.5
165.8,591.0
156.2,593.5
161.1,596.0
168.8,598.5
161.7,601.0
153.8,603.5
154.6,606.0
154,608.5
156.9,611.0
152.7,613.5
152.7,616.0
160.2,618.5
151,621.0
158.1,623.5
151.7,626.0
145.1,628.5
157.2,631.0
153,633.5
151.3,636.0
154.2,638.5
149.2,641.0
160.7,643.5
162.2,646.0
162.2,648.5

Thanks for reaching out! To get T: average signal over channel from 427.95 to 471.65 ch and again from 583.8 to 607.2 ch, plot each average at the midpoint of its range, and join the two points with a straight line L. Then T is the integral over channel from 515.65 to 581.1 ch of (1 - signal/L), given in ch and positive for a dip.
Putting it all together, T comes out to 3.8 ch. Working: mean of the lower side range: 163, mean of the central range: 152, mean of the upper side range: 160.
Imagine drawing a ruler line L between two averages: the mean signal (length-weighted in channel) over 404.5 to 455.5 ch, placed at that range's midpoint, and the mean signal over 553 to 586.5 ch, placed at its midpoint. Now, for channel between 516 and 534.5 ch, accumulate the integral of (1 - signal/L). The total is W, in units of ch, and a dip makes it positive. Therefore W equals 3.6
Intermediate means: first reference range 163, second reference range 160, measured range 130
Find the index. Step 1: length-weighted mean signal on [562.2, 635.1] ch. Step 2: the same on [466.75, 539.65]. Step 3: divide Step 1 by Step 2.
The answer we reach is 1.19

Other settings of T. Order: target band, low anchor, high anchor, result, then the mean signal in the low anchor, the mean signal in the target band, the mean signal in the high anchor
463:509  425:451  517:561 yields 5.15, 163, 139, 149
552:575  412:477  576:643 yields -0.59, 162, 162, 156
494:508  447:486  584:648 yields 4.76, 162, 106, 157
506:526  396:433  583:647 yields 7.26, 163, 102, 156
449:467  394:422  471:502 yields -1.54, 164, 164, 144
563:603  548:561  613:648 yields -0.75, 160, 161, 154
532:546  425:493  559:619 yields 0.00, 160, 160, 159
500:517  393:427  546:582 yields 7.43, 164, 91.2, 161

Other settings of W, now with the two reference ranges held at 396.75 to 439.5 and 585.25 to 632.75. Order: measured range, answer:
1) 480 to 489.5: 0.47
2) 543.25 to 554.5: -0.22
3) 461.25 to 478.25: 0.01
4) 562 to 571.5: -0.41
